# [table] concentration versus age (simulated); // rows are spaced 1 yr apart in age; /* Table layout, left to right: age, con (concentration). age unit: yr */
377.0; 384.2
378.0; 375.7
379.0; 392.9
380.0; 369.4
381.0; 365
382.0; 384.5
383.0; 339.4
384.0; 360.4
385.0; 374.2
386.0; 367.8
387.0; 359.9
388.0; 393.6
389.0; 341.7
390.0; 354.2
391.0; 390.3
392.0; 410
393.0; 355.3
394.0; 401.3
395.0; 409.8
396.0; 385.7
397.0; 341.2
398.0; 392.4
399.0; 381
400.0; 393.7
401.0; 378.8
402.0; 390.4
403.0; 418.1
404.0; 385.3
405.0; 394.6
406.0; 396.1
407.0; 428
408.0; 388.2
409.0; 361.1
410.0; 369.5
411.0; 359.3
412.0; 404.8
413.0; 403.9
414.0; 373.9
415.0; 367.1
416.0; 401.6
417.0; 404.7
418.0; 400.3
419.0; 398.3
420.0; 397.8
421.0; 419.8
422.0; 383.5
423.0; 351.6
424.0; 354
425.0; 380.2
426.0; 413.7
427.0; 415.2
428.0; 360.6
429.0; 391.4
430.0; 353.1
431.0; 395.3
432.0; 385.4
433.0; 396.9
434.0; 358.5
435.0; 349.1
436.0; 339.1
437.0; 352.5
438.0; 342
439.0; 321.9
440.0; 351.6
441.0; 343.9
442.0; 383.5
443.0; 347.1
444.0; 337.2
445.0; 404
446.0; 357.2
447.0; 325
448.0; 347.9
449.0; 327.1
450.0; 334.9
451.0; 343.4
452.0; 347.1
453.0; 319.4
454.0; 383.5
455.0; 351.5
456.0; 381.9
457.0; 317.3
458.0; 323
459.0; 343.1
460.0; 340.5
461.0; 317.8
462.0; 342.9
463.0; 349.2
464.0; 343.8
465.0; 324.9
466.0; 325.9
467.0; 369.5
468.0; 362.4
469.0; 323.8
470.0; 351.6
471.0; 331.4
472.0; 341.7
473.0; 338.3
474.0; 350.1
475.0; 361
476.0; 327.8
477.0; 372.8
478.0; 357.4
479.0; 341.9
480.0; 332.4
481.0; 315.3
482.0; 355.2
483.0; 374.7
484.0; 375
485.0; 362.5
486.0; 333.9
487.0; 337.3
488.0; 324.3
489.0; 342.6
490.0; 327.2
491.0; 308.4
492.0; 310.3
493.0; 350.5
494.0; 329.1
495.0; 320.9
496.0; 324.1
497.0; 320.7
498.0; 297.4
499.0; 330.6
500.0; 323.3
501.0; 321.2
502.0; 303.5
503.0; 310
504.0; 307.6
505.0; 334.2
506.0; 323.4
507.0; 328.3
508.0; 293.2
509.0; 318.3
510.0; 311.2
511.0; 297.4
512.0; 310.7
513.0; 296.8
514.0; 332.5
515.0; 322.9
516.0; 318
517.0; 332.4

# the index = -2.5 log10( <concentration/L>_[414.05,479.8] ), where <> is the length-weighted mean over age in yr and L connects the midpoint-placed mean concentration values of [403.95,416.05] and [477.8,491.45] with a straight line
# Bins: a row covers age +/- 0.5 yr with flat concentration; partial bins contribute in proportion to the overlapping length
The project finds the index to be 0.020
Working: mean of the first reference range 387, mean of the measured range 358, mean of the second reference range 342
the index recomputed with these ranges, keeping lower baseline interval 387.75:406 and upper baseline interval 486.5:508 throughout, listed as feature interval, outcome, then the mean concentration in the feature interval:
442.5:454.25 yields 0.017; 347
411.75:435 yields -0.053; 386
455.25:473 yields 0.006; 341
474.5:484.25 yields -0.056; 351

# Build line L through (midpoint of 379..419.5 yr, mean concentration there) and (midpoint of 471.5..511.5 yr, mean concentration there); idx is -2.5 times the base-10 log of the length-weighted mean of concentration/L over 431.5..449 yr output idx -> 0.01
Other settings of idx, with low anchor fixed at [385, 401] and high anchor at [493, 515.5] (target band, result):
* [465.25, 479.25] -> -0.038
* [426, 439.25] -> -0.037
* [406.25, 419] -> -0.062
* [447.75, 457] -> -0.004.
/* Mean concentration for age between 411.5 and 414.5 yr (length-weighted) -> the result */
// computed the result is 394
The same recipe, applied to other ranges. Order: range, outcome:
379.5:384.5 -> 364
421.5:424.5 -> 363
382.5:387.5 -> 360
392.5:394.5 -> 378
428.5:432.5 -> 381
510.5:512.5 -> 304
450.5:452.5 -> 345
